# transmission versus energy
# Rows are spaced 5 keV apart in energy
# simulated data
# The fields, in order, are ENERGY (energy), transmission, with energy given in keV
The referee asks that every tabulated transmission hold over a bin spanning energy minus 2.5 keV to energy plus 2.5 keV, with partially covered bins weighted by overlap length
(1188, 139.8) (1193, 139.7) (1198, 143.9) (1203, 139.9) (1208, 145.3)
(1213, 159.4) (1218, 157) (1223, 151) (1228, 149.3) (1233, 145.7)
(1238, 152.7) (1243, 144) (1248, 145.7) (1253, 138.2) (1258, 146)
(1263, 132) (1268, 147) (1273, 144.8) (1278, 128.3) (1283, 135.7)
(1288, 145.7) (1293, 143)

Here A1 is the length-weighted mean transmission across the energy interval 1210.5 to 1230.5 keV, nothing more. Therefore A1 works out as 154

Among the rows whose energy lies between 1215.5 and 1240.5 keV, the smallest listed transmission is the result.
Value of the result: 145.7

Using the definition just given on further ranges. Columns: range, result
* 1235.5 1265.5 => 132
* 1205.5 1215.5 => 145.3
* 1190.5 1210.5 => 139.7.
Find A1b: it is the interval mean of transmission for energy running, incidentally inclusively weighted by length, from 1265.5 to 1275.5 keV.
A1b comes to 146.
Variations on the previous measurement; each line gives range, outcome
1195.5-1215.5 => 147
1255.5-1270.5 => 142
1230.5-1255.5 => 145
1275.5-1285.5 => 132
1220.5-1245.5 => 149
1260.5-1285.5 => 138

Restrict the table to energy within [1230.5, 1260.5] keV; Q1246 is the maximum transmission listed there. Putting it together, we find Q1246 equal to 152.7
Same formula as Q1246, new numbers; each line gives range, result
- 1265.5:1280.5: 147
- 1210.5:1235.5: 159.4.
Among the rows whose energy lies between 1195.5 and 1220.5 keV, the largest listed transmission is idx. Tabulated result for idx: 159.4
